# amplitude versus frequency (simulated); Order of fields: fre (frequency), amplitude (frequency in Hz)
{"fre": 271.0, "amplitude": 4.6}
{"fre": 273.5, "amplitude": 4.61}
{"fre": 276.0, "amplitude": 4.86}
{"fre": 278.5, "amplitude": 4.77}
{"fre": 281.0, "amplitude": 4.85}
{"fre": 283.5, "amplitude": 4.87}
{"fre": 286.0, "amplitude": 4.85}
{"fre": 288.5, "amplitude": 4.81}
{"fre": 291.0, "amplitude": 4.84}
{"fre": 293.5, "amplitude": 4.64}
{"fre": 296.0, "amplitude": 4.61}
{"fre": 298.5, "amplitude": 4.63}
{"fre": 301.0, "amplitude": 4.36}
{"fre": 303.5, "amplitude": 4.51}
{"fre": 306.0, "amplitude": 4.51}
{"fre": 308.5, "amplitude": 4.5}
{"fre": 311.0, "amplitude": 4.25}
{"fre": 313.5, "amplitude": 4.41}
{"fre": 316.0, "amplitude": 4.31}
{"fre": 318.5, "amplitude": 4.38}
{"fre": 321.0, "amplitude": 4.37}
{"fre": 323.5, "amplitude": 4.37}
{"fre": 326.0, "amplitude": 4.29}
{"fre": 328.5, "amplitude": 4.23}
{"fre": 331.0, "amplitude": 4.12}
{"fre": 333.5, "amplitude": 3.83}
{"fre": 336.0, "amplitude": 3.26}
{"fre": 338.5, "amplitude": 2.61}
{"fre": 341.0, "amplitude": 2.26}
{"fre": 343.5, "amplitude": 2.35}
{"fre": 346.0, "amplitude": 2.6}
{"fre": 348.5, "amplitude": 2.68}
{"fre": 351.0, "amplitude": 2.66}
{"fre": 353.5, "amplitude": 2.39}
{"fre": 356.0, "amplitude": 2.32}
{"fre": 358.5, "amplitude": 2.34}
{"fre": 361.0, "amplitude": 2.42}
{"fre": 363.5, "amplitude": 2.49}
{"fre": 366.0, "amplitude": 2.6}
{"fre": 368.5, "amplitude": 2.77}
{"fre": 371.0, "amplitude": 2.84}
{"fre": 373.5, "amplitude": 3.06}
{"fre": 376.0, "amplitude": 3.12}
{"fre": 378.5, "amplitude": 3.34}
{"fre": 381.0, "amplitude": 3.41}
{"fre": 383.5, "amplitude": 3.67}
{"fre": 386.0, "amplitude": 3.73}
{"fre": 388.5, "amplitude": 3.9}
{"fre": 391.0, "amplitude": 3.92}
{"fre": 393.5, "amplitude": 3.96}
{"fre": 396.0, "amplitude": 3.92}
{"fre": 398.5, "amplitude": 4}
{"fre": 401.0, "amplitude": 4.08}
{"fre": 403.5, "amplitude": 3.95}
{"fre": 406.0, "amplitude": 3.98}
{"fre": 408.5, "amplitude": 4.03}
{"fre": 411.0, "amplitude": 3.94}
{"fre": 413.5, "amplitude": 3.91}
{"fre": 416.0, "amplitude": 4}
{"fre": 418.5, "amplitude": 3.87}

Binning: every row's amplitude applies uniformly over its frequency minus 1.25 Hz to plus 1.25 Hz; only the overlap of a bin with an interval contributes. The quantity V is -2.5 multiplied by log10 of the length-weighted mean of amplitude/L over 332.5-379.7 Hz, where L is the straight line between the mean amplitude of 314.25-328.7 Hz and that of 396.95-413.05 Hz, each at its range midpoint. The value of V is 0.47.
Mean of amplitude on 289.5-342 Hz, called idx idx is 4.17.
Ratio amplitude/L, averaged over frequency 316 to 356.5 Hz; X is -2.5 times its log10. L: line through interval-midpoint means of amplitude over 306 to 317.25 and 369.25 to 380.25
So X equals 0.173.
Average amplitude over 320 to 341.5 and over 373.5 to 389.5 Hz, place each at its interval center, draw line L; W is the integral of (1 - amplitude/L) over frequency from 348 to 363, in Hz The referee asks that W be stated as 4.8 Hz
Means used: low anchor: 3.75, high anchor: 3.49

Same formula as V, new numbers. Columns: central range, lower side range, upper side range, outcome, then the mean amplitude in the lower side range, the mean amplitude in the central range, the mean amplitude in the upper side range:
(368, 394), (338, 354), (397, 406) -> 0.009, 2.51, 3.43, 4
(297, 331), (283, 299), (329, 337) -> -0.041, 4.75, 4.39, 3.8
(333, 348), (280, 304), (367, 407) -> 0.441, 4.7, 2.76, 3.59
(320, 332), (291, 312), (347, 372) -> -0.161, 4.52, 4.28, 2.55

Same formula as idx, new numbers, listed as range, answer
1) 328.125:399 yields 3.11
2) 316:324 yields 4.36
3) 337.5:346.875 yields 2.45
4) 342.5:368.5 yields 2.5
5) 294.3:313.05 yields 4.48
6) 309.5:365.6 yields 3.31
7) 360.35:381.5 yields 2.89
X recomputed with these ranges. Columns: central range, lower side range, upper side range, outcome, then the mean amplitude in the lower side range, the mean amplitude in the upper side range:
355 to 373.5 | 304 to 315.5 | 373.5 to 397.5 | 0.435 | 4.42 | 3.64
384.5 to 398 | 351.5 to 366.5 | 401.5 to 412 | -0.121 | 2.43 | 3.98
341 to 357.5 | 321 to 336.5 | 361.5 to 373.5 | 0.325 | 4.08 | 2.7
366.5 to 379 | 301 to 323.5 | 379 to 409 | 0.319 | 4.4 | 3.86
